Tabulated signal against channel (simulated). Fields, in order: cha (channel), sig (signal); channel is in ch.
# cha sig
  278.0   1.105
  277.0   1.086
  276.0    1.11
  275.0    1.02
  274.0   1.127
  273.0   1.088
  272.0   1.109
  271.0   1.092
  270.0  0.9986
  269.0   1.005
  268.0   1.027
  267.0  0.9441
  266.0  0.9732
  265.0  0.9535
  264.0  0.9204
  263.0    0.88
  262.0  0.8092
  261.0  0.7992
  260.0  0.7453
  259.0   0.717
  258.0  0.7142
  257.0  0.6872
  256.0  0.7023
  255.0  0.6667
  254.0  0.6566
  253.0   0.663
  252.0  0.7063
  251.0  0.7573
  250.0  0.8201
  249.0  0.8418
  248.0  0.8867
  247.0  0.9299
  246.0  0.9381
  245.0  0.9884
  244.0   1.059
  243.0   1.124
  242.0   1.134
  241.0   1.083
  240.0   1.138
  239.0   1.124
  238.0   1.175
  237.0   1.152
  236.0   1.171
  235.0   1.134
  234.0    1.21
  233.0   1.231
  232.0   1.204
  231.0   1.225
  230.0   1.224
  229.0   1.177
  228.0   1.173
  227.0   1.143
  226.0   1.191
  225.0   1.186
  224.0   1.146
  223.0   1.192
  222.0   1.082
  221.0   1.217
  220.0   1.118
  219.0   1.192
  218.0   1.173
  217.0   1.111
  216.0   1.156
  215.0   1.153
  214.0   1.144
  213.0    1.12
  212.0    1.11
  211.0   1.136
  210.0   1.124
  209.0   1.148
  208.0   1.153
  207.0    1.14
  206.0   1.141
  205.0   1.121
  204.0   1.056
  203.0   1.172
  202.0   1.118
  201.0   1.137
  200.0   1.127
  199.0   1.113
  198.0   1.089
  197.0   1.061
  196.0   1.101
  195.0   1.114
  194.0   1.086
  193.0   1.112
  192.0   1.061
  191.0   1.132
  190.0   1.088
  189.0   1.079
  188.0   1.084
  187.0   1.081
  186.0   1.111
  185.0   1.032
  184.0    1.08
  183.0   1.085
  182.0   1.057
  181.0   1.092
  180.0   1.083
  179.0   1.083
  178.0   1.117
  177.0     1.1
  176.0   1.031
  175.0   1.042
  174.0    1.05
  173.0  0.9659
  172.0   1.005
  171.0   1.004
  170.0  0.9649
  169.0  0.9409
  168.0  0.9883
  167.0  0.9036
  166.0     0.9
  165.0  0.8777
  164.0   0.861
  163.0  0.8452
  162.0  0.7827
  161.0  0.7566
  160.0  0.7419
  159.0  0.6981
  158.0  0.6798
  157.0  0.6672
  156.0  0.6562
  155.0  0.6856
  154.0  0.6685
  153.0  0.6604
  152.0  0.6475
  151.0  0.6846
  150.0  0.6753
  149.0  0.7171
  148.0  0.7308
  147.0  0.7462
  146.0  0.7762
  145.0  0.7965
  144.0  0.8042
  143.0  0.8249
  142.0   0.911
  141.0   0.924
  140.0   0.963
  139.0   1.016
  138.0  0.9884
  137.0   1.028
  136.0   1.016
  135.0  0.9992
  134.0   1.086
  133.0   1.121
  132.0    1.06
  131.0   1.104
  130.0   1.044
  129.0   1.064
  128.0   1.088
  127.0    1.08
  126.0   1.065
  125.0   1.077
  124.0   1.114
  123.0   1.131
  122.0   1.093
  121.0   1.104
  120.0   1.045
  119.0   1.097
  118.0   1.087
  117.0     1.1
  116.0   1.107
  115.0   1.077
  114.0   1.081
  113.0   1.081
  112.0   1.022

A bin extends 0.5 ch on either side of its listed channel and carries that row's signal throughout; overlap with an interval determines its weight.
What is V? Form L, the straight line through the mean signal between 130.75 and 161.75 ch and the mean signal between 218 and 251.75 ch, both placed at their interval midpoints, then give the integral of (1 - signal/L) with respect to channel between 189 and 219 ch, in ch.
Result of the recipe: -3.4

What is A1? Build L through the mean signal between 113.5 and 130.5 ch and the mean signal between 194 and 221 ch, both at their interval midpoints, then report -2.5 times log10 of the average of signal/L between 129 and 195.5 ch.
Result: 0.182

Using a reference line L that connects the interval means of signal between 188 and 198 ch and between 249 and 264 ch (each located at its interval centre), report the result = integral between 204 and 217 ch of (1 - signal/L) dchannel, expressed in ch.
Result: -1.8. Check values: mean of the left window 1.09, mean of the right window 0.747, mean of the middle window 1.13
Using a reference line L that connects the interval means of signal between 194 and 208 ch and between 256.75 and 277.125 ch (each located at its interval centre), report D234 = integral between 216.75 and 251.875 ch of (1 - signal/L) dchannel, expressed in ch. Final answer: -2.4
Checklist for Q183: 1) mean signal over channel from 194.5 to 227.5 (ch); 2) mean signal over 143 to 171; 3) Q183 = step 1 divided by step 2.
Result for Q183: 1.46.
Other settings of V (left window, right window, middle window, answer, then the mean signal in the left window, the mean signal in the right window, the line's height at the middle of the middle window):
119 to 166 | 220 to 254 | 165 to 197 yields -2.7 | 0.896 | 1.07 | 0.966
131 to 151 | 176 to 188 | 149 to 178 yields 4.8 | 0.904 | 1.08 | 1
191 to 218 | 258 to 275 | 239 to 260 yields 2.8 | 1.12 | 0.944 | 0.993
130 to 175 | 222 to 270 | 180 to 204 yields -4.7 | 0.866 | 0.987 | 0.917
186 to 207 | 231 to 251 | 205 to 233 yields -1.9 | 1.1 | 1.07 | 1.09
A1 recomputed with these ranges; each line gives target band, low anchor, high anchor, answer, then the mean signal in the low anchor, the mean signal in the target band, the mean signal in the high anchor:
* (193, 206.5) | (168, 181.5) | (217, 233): -0.01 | 1.04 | 1.11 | 1.18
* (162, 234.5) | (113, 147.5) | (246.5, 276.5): -0.16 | 1.02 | 1.09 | 0.878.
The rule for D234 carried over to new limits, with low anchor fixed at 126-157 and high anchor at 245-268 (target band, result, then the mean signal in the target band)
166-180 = -2.40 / 1.01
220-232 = -4.95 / 1.18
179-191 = -3.13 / 1.08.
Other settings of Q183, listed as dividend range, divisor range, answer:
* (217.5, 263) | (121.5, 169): 1.13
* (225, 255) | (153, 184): 1.14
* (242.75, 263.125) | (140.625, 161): 1.10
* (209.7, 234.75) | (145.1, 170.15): 1.52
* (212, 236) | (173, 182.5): 1.09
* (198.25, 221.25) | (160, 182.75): 1.17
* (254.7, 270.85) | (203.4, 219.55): 0.75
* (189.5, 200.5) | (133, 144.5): 1.14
